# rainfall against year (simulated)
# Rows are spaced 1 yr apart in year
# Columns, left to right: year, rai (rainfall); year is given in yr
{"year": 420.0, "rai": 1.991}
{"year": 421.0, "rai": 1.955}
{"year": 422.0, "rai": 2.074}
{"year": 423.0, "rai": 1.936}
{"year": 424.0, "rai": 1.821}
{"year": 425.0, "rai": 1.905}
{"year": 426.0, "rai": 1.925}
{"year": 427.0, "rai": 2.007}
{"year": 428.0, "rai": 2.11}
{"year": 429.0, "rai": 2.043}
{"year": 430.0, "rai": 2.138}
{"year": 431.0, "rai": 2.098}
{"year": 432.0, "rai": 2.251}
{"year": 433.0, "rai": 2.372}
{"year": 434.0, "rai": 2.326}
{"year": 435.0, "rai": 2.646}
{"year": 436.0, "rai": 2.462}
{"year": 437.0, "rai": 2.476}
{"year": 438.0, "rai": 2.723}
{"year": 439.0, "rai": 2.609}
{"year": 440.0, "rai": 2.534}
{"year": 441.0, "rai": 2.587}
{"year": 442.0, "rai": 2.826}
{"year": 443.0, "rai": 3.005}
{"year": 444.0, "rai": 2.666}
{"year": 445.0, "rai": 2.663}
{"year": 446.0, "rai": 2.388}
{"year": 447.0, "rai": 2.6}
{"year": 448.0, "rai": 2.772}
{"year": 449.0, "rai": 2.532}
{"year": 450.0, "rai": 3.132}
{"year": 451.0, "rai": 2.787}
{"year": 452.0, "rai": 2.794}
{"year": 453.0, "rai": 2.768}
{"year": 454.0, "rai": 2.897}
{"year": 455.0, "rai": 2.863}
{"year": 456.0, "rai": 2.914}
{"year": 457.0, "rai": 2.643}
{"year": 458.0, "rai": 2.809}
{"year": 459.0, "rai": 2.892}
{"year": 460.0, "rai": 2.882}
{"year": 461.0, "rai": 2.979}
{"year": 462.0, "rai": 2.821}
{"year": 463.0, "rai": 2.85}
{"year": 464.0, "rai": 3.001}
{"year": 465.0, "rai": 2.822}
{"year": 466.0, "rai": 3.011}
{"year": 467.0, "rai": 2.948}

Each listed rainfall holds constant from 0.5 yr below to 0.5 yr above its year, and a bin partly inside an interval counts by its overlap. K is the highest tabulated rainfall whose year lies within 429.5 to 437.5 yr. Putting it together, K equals 2.646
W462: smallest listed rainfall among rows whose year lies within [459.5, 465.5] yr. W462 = 2.821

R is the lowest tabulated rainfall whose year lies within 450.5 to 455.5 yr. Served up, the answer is 2.768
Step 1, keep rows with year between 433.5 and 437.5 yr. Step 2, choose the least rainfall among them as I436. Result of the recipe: 2.326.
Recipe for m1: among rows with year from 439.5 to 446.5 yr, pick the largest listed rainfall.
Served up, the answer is 3.005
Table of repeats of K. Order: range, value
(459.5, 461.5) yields 2.979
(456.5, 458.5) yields 2.809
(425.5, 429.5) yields 2.11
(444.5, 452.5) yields 3.132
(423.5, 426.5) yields 1.925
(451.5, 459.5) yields 2.914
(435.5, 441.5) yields 2.723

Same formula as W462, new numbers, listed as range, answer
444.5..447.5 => 2.388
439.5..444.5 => 2.534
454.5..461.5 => 2.643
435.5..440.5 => 2.462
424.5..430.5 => 1.905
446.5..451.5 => 2.532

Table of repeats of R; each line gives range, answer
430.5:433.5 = 2.098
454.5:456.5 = 2.863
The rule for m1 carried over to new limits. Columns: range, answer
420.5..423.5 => 2.074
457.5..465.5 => 3.001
